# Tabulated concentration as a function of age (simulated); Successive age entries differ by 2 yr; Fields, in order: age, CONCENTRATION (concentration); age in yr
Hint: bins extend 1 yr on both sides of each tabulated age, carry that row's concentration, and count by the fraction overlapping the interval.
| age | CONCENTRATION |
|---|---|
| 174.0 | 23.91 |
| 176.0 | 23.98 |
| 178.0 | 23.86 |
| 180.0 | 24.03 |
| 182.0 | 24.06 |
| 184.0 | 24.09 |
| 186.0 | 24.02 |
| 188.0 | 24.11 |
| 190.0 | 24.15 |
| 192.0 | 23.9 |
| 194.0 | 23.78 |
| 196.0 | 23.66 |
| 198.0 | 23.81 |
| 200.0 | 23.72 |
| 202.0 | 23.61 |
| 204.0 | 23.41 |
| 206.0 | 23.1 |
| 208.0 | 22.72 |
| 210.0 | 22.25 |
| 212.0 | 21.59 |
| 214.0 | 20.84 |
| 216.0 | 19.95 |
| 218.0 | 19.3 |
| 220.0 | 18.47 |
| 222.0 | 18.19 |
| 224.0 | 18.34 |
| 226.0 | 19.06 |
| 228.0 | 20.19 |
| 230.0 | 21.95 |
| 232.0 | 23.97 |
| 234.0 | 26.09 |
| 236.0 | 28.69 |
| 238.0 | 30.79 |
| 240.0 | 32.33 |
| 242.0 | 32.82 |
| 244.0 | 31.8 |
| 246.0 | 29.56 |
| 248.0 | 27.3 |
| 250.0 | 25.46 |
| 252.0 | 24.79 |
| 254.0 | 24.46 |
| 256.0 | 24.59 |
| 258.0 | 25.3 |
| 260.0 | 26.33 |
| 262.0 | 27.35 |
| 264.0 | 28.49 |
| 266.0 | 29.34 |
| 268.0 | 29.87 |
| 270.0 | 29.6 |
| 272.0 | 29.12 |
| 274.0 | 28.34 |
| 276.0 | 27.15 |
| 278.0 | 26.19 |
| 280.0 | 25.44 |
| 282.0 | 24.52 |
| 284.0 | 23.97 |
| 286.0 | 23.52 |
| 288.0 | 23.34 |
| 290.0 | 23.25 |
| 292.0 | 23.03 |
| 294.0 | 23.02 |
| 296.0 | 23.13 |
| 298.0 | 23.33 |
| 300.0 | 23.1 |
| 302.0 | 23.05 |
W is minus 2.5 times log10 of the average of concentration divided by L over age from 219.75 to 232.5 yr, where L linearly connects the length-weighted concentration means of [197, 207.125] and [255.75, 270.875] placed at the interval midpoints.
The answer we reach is 0.253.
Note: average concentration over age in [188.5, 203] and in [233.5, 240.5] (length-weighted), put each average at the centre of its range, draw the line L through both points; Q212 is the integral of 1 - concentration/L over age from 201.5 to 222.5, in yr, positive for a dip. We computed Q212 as 3.8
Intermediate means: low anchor 23.8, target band 21.2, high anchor 29.5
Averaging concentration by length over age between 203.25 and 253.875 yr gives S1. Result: 24.1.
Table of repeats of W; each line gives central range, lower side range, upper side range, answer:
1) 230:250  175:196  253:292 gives -0.133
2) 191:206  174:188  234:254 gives 0.075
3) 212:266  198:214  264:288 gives -0.002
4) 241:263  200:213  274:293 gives -0.141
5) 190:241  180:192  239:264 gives 0.122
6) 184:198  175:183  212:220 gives -0.058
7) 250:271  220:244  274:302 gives -0.104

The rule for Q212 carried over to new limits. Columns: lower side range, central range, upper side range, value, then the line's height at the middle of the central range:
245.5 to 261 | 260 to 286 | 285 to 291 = -2.97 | 24.4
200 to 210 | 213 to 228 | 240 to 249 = 3.92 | 26.1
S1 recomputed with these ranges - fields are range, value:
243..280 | 27.4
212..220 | 20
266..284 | 27.4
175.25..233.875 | 22.4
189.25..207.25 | 23.7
